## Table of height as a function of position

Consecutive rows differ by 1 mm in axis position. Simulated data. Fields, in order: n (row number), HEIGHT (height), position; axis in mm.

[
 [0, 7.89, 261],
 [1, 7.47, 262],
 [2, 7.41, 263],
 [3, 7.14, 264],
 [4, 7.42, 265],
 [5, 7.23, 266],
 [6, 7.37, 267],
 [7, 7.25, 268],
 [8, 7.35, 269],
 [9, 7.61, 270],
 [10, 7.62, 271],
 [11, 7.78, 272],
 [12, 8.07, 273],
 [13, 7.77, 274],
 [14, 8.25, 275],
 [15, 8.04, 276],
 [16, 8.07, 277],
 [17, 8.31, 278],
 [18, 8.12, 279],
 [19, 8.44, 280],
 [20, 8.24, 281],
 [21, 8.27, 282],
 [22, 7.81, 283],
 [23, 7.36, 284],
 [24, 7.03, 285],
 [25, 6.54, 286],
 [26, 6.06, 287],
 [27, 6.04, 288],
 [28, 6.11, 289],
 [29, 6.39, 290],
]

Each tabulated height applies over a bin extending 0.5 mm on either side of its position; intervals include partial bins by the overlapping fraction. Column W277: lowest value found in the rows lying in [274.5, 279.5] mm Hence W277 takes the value 8.04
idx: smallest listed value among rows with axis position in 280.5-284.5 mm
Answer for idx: 7.36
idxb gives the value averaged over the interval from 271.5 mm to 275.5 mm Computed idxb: 7.97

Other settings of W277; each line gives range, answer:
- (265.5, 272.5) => 7.23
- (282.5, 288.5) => 6.04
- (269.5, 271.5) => 7.61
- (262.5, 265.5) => 7.14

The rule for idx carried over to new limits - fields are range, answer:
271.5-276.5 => 7.77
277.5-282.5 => 8.12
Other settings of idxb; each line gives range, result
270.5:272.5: 7.7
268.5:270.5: 7.48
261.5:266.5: 7.33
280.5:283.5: 8.11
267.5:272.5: 7.52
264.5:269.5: 7.32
